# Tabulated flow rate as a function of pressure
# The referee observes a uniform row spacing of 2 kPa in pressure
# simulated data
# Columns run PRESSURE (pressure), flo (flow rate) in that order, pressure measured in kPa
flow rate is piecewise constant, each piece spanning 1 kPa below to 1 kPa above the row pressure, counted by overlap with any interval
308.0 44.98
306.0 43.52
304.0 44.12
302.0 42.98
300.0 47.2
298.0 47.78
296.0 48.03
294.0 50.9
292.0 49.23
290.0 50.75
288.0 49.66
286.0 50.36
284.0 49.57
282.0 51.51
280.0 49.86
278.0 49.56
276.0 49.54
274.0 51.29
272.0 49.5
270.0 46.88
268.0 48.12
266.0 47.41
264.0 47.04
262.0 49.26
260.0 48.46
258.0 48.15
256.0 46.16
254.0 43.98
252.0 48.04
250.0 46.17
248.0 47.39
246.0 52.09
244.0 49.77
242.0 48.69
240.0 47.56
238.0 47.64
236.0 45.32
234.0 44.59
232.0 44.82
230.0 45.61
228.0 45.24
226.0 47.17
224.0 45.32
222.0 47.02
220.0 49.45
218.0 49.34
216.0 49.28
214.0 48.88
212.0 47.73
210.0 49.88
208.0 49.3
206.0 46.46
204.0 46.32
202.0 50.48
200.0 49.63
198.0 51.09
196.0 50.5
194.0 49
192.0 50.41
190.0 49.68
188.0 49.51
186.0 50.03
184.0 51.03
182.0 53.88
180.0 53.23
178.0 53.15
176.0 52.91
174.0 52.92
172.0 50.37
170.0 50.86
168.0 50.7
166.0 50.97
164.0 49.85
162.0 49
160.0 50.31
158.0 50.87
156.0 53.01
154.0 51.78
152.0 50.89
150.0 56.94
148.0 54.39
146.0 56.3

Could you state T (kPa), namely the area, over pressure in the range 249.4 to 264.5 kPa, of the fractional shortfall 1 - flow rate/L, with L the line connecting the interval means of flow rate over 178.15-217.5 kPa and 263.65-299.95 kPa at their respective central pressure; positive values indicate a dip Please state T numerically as 0.7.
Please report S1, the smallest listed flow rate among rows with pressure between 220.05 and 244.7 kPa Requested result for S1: 44.59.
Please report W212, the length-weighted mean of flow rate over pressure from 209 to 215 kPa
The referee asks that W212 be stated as 48.8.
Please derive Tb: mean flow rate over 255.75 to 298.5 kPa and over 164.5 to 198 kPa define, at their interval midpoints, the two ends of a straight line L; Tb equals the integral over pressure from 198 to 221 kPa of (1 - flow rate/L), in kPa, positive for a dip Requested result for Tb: 0.8 kPa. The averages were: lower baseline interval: 51.2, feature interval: 48.9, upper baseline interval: 49.1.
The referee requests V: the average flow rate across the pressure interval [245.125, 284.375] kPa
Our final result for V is 48.5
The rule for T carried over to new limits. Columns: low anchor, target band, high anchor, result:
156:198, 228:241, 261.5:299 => 1.08 kPa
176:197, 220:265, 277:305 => 2.43 kPa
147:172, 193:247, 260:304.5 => 2.25 kPa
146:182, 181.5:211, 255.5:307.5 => 0.75 kPa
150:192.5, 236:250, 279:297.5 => 0.57 kPa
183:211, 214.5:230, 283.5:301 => 0.62 kPa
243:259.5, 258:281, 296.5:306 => -0.92 kPa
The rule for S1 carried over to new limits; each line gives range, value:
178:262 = 43.98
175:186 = 50.03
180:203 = 49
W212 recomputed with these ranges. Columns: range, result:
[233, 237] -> 45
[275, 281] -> 49.7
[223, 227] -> 46.2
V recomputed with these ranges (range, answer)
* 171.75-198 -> 51.3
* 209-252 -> 47.6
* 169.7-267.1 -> 48.7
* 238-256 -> 47.8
